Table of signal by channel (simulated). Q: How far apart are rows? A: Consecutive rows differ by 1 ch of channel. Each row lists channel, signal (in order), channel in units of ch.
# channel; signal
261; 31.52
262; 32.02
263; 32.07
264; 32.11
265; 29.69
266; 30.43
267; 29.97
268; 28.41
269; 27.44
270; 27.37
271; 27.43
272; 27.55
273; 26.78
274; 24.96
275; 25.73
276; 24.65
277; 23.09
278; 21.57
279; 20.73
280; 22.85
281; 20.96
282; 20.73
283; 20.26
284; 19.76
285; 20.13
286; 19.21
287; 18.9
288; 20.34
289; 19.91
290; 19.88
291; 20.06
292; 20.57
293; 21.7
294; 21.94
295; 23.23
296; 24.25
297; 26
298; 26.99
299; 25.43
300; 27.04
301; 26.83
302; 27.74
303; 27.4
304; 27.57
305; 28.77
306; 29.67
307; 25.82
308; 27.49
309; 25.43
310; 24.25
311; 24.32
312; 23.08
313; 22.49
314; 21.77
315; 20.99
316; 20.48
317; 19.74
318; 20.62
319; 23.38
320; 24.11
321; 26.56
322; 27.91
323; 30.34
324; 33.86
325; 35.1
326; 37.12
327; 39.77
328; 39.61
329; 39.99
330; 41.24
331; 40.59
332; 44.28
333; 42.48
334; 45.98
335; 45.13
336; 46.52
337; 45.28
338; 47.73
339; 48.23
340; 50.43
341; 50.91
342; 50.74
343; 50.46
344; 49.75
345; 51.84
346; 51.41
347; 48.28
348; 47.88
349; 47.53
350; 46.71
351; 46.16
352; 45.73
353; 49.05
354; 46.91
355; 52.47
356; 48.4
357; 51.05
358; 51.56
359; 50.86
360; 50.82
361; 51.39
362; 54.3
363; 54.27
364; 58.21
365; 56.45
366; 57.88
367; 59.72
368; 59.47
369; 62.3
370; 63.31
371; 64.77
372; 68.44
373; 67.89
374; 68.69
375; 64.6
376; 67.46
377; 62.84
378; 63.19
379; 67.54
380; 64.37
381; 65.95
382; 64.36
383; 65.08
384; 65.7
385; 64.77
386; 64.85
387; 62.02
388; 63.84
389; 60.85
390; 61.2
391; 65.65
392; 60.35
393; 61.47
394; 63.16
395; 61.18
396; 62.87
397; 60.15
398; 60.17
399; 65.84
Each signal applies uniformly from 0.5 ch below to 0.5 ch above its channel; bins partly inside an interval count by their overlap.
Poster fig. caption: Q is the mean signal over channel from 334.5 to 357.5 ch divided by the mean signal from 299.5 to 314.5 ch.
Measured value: 1.9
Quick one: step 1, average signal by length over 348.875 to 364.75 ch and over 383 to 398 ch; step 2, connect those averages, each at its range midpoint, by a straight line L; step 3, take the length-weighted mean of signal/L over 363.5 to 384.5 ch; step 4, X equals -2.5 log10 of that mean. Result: -0.13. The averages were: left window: 50.5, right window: 62.7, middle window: 63.7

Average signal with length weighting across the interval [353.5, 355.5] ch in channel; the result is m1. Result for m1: 49.7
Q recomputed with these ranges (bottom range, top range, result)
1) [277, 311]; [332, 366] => 2.12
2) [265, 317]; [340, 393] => 2.38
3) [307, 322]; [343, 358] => 2.09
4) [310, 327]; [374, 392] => 2.47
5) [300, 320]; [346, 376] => 2.24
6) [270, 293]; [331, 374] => 2.34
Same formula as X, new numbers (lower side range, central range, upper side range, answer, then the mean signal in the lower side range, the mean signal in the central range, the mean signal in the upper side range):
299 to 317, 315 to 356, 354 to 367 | -0.02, 25.2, 41.1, 53.2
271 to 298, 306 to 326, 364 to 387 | 0.39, 22.3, 25.6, 63.9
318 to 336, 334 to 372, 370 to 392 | -0.05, 36.2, 51.9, 64.8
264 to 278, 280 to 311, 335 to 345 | 0.43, 27.2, 23.6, 48.9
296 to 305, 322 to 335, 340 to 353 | 0.04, 26.8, 39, 49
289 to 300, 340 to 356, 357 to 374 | 0.01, 23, 49.1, 58.3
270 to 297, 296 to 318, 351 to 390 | 0.26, 22.4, 25.1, 59.4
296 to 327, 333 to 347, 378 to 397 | -0.20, 26.5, 48.6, 63.5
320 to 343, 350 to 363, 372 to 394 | 0.05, 41.2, 49.9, 64.5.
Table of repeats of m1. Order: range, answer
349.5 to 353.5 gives 46.9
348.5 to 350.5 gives 47.1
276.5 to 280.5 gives 22.1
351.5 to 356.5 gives 48.5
